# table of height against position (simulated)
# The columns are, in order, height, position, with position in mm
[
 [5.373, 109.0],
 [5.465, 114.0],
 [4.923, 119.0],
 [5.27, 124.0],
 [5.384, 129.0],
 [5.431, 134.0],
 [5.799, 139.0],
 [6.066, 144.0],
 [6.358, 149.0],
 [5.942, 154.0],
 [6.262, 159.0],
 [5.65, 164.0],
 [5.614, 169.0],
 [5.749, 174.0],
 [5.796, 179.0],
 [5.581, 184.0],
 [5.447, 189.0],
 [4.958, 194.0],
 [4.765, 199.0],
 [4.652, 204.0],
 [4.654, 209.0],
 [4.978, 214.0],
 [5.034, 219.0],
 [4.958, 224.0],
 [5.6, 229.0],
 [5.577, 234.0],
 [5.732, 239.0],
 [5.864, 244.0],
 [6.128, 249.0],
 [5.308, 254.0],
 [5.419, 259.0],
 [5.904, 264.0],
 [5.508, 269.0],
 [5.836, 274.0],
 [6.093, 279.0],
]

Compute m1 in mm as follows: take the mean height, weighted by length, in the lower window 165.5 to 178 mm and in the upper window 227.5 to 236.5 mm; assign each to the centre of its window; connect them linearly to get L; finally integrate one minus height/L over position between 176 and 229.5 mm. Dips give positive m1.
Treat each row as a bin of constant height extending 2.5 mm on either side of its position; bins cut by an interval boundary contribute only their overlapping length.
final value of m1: 4.9 mm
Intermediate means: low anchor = 5.69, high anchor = 5.59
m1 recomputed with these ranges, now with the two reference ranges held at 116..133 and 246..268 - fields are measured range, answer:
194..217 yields 3.0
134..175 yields -4.5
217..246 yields 0.7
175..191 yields -0.6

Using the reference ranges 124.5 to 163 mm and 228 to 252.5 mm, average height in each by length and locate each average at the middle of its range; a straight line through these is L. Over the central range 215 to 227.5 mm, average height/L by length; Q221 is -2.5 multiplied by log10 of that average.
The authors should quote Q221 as 0.150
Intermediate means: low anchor 5.85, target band 5.04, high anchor 5.77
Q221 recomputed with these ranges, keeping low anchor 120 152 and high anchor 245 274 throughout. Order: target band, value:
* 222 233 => 0.068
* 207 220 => 0.165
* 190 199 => 0.142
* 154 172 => -0.032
